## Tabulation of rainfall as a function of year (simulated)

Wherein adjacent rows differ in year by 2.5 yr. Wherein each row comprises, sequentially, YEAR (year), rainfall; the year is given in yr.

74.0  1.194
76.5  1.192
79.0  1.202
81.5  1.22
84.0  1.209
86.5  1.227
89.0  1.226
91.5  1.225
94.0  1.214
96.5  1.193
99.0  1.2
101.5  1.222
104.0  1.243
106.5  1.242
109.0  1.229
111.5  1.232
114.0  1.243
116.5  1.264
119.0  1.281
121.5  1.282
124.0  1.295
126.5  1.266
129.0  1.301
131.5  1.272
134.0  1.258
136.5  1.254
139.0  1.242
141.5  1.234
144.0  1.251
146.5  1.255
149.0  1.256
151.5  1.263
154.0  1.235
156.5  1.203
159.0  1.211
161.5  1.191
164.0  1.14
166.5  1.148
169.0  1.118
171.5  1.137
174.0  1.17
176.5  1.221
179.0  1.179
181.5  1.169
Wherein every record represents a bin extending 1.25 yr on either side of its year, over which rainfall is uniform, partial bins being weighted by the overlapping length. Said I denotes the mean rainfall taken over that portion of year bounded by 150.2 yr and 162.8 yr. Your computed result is 1.22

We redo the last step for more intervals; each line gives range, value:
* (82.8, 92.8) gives 1.22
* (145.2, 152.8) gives 1.26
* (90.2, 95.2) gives 1.22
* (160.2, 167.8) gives 1.16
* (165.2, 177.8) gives 1.16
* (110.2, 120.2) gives 1.25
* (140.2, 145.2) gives 1.24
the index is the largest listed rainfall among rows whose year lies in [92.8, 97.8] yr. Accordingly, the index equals 1.214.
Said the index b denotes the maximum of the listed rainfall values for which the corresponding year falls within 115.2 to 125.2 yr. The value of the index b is 1.295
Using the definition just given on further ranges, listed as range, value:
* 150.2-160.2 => 1.263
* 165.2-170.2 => 1.148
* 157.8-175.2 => 1.211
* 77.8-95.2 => 1.227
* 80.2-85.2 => 1.22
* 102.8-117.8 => 1.264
